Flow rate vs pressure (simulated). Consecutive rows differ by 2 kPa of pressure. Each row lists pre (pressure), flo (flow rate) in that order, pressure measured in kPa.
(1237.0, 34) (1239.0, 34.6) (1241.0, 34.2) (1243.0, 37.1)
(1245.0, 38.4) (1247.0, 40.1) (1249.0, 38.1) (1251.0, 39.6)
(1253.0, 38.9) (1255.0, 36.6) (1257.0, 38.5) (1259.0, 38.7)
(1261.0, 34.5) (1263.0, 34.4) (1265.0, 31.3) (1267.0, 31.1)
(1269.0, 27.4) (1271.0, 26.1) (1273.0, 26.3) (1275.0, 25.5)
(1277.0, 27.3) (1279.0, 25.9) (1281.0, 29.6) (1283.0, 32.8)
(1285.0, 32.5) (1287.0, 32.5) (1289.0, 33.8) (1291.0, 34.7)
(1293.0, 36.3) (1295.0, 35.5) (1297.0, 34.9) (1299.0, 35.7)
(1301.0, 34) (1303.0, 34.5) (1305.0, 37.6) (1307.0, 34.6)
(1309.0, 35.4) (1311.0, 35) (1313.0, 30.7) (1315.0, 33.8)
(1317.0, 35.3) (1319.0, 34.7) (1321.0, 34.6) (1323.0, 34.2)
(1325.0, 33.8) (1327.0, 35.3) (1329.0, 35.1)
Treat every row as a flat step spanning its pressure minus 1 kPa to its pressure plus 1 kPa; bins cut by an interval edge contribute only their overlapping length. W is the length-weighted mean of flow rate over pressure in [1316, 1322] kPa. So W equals 34.9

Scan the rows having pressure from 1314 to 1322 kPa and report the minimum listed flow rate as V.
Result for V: 33.8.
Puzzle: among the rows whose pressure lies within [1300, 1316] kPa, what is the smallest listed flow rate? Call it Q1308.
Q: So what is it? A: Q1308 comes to 30.7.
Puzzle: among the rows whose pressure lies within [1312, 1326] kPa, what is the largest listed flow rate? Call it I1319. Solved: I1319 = 35.3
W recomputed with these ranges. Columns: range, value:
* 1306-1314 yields 33.9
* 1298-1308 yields 35.3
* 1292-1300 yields 35.6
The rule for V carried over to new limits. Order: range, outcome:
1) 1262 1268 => 31.1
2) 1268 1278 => 25.5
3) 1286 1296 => 32.5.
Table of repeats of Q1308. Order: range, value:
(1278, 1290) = 25.9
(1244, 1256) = 36.6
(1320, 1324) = 34.2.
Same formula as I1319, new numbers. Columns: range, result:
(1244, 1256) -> 40.1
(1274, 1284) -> 32.8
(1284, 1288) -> 32.5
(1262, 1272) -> 34.4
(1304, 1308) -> 37.6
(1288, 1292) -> 34.7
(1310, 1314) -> 35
